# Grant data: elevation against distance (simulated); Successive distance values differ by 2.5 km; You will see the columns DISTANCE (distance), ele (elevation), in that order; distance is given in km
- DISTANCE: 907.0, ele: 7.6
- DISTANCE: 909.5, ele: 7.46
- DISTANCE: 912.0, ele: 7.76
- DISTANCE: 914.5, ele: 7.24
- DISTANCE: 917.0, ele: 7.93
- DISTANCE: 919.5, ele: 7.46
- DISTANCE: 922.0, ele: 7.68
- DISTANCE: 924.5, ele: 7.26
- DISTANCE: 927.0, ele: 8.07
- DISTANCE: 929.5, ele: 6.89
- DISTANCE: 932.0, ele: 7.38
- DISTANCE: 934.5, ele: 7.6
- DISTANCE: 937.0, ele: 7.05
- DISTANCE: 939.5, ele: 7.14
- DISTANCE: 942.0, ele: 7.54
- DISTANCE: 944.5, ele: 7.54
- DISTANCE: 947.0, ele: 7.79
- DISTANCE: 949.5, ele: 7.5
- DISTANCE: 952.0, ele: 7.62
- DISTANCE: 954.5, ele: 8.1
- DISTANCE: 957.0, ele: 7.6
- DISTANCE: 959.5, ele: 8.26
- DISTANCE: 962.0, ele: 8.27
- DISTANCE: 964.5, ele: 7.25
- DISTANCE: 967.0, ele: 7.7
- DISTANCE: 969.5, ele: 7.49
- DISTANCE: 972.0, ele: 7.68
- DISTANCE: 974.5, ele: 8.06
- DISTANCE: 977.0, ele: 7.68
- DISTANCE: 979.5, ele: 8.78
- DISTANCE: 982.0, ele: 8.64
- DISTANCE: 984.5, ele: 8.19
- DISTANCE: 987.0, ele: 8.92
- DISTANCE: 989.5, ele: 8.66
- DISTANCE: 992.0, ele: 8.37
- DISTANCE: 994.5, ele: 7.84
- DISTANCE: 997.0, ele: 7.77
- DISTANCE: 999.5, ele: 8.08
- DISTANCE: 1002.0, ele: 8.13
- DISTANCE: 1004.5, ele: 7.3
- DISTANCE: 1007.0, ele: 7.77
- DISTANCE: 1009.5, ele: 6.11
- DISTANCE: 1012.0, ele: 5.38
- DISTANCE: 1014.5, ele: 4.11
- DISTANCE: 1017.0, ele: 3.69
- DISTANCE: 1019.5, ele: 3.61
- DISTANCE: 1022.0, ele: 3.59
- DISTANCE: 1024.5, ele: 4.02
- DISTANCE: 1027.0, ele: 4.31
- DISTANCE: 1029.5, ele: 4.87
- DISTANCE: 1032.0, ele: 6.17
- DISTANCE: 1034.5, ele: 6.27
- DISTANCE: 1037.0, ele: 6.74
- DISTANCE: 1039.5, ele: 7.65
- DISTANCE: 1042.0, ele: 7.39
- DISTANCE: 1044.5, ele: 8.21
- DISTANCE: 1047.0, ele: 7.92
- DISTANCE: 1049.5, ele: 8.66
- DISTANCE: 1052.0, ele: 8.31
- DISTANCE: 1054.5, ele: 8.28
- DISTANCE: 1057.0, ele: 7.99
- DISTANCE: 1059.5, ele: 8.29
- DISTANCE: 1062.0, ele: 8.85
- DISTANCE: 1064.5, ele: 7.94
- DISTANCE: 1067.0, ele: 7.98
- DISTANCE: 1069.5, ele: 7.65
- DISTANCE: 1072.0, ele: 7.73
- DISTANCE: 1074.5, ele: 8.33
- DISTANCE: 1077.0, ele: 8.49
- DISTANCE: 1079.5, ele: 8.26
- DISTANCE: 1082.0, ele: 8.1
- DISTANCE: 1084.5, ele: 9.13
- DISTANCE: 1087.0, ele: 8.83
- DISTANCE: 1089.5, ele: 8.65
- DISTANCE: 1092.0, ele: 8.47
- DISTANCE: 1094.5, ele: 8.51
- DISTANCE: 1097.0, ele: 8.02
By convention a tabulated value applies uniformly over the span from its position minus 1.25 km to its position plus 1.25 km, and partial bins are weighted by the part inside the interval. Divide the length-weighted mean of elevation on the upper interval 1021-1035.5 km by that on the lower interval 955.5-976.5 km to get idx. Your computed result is 0.63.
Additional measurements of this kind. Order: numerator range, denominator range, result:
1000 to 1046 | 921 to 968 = 0.78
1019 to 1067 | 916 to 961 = 0.91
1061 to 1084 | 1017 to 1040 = 1.61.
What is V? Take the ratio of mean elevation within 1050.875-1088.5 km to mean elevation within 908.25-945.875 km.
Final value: 1.11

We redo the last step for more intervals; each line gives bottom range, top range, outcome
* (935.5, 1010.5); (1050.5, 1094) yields 1.06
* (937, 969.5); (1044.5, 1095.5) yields 1.09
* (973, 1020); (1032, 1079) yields 1.08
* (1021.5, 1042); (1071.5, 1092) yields 1.50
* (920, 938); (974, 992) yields 1.14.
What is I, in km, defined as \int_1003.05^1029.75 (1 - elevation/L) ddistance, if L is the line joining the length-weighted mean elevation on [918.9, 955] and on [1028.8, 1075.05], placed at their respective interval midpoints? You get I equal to 9.1 km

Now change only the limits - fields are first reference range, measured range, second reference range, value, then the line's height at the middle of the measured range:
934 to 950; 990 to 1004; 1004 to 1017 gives -4.3 km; 6.15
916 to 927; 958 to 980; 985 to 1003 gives 0.4 km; 8.04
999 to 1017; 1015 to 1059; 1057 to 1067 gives 6.9 km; 7.42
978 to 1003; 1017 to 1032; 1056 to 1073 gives 7.3 km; 8.21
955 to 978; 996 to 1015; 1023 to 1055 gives 0.9 km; 7.24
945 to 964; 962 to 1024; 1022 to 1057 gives 2.3 km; 7.35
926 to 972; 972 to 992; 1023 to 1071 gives -2.4 km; 7.47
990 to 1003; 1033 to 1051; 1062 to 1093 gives 1.5 km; 8.21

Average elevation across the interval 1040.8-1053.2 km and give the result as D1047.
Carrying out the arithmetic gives 8.1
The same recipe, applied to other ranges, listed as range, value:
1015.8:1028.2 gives 3.84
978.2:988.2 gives 8.63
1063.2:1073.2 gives 7.83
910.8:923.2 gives 7.61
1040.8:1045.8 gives 7.81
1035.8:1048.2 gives 7.58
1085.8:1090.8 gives 8.74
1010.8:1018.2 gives 4.39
